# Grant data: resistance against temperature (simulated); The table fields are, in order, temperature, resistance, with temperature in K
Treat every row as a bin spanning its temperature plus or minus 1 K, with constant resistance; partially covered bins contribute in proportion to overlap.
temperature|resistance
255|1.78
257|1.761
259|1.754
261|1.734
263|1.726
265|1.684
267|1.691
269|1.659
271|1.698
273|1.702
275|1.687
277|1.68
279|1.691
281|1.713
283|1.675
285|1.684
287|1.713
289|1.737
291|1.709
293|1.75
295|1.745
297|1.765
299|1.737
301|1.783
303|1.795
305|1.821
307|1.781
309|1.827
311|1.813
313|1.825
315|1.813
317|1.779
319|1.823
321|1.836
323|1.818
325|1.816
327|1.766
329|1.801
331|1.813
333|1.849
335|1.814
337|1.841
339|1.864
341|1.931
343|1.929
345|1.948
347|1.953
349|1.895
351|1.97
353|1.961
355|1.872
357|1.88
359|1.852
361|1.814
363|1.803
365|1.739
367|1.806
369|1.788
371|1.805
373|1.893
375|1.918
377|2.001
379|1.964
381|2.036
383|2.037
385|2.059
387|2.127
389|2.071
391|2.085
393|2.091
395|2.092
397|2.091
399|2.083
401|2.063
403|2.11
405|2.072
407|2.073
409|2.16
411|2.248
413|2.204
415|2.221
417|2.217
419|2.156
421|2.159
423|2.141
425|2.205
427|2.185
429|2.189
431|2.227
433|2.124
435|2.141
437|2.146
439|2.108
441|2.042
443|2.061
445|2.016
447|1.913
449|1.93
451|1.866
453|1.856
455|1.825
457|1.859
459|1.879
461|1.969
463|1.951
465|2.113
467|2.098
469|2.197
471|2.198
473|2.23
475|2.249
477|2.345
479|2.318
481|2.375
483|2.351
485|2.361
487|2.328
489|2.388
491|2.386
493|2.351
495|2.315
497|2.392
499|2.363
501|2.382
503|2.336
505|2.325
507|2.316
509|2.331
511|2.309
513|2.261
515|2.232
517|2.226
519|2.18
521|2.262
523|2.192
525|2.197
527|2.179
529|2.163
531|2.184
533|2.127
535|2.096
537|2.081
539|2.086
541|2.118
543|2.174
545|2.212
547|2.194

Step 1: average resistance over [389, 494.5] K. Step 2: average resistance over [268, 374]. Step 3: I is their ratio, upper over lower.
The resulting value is 1.2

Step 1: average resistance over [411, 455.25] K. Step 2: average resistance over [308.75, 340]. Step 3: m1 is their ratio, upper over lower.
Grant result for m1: 1.2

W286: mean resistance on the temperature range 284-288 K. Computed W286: 1.7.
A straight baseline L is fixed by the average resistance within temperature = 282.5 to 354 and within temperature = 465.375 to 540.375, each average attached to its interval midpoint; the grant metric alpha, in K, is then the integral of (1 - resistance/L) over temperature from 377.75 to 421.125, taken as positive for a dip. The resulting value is -2.1 K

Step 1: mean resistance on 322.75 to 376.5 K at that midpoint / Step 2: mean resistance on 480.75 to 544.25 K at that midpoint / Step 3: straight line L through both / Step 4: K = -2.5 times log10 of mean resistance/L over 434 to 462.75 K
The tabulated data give 0.07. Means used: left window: 1.86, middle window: 1.97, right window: 2.26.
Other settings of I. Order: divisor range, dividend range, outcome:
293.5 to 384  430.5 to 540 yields 1.18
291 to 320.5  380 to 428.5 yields 1.19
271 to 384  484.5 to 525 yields 1.27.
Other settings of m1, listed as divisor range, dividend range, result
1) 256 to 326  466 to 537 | 1.30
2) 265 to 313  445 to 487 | 1.21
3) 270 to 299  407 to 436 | 1.27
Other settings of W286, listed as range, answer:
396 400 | 2.09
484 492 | 2.37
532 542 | 2.1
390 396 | 2.09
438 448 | 2.03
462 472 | 2.11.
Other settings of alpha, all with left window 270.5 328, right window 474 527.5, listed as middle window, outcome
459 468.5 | 0.8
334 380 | 0.8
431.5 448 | 0.5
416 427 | -0.4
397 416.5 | -0.8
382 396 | -0.5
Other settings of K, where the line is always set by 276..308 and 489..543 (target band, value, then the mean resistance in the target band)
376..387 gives -0.05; 2.03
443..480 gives 0.04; 2.05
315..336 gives 0.00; 1.81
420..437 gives -0.06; 2.17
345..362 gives -0.02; 1.9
